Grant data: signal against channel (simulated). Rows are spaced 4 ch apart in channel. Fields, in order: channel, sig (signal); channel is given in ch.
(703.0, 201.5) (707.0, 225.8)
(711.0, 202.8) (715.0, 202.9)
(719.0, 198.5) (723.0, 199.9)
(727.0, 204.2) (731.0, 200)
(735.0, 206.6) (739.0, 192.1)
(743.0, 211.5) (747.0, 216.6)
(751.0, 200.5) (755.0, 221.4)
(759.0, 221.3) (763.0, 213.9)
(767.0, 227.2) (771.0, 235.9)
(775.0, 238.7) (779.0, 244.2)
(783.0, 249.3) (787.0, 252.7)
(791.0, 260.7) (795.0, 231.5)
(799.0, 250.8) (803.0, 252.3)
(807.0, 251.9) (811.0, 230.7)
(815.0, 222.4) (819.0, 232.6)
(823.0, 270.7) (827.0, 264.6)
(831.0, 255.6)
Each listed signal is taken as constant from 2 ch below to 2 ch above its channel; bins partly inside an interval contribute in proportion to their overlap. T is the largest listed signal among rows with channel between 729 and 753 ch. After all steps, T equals 216.6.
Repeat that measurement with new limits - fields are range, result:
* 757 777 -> 238.7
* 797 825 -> 270.7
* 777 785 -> 249.3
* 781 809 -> 260.7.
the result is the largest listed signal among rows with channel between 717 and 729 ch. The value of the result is 204.2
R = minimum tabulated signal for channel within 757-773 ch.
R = 213.9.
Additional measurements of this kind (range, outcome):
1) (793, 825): 222.4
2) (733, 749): 192.1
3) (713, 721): 198.5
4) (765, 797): 227.2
